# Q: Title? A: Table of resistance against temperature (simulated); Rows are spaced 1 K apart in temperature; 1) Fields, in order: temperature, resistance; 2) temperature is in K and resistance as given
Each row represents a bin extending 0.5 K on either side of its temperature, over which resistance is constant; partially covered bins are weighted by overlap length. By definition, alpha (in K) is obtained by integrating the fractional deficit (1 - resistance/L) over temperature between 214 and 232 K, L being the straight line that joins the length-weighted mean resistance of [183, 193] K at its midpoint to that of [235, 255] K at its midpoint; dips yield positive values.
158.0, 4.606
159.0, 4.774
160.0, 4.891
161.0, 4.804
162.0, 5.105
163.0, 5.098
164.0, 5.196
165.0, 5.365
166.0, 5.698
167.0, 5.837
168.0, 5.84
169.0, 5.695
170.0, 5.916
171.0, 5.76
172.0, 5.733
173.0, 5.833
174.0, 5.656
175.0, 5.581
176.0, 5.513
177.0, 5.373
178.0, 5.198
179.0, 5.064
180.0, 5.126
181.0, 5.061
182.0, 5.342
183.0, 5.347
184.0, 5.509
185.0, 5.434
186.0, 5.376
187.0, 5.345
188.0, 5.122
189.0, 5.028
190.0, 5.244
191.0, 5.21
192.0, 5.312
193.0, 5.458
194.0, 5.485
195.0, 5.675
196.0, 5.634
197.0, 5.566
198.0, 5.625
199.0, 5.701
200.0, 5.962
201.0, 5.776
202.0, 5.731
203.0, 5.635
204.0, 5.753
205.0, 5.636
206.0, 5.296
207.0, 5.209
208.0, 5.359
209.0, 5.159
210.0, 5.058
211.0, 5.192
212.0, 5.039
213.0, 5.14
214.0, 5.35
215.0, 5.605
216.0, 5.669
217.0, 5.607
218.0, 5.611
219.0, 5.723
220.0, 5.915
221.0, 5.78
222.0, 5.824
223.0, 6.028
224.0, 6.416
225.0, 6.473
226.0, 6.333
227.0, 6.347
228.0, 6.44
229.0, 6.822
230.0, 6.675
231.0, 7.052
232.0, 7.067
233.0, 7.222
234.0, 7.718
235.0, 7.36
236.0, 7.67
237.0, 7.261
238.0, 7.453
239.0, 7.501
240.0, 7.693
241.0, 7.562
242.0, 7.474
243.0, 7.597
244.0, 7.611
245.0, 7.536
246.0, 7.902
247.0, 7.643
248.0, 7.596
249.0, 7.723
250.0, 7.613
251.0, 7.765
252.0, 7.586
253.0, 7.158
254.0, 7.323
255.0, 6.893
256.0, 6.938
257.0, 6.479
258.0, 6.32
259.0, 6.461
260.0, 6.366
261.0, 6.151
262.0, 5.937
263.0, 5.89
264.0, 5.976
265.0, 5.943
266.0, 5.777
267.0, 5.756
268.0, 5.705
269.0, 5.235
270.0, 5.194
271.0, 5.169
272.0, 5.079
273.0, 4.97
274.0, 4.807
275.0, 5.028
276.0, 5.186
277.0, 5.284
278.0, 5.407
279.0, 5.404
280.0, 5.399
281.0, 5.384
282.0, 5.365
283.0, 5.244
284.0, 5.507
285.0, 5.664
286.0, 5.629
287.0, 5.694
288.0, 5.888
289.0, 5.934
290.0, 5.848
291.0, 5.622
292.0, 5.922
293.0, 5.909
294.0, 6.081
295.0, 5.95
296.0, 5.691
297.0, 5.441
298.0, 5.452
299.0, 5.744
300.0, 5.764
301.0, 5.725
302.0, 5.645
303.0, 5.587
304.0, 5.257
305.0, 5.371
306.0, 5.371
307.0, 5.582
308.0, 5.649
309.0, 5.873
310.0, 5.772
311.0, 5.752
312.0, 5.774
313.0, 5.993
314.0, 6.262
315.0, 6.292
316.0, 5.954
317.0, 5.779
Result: 1.5 K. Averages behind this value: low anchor 5.3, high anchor 7.54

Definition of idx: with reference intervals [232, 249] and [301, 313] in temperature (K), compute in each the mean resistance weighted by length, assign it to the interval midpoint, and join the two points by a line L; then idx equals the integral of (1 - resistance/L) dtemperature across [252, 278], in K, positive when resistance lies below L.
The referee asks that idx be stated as 3.6 K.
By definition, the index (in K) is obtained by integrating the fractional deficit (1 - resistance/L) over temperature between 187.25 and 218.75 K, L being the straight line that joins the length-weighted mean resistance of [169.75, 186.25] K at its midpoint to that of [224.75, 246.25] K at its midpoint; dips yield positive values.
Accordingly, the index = 3.9 K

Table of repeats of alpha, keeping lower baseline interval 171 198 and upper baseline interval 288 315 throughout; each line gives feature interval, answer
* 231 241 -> -3.4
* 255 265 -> -1.2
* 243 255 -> -4.2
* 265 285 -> 1.2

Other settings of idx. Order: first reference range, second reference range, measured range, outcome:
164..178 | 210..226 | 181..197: 0.8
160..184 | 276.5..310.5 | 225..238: -3.5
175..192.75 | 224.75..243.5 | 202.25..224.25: 2.9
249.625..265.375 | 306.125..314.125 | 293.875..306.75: 0.8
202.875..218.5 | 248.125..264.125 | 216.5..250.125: -4.5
